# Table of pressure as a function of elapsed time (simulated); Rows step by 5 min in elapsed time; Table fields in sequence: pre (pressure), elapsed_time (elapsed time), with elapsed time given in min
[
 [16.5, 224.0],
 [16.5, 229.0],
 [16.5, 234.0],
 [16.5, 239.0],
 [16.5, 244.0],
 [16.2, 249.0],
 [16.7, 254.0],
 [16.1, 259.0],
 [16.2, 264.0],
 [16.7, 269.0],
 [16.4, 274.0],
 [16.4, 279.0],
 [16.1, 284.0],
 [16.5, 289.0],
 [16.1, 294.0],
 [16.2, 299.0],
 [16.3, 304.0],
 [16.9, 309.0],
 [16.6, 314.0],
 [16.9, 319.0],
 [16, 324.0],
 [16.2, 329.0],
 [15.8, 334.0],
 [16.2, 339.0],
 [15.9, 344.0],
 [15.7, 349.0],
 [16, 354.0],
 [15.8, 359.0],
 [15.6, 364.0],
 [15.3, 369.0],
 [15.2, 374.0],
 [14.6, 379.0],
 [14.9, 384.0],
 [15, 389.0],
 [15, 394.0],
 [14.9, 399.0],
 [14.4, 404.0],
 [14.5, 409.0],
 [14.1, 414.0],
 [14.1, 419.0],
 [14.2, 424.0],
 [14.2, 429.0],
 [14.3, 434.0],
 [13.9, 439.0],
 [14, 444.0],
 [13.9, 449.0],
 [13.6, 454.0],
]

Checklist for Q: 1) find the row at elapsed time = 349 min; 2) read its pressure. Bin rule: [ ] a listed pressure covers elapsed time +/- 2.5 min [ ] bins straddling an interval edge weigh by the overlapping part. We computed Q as 15.7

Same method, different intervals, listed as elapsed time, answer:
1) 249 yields 16.2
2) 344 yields 15.9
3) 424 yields 14.2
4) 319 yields 16.9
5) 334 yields 15.8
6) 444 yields 14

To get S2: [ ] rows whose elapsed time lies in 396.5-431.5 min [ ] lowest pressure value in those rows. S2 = 14.1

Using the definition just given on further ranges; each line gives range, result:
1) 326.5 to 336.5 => 15.8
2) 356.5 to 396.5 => 14.6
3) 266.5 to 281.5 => 16.4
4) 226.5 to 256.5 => 16.2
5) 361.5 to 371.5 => 15.3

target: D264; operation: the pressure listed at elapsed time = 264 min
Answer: 16.2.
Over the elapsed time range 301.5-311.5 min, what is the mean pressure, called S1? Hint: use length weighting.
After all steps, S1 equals 16.6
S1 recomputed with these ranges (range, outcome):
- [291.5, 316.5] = 16.4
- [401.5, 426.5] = 14.3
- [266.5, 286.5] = 16.4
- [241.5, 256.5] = 16.5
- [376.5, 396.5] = 14.9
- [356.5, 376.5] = 15.5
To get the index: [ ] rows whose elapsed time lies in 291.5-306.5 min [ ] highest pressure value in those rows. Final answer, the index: 16.3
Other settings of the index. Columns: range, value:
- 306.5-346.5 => 16.9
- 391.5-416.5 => 15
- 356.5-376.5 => 15.8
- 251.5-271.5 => 16.7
